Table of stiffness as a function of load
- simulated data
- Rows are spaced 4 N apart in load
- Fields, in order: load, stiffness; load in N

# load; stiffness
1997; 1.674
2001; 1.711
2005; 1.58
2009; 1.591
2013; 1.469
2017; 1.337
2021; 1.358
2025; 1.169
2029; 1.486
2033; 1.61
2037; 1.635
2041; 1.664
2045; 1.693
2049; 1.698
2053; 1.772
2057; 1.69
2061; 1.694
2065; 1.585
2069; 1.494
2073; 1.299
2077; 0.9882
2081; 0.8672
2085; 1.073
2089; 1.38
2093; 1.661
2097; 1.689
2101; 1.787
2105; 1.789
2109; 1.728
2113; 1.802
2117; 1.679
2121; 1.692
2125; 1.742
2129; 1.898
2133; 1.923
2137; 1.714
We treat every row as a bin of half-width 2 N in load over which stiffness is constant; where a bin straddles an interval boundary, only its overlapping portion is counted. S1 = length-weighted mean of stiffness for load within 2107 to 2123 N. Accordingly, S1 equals 1.73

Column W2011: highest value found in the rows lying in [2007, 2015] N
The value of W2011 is 1.591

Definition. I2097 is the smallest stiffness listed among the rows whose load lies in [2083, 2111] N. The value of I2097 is 1.073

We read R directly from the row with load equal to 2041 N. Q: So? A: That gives 1.664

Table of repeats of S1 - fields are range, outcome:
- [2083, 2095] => 1.37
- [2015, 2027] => 1.29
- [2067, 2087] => 1.14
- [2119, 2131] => 1.78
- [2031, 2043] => 1.64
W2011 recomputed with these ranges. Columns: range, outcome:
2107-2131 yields 1.898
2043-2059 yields 1.772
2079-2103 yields 1.787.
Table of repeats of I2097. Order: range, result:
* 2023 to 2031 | 1.169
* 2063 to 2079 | 0.9882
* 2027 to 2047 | 1.486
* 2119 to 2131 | 1.692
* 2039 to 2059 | 1.664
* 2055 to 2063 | 1.69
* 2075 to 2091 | 0.8672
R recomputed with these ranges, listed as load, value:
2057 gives 1.69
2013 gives 1.469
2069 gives 1.494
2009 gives 1.591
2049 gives 1.698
